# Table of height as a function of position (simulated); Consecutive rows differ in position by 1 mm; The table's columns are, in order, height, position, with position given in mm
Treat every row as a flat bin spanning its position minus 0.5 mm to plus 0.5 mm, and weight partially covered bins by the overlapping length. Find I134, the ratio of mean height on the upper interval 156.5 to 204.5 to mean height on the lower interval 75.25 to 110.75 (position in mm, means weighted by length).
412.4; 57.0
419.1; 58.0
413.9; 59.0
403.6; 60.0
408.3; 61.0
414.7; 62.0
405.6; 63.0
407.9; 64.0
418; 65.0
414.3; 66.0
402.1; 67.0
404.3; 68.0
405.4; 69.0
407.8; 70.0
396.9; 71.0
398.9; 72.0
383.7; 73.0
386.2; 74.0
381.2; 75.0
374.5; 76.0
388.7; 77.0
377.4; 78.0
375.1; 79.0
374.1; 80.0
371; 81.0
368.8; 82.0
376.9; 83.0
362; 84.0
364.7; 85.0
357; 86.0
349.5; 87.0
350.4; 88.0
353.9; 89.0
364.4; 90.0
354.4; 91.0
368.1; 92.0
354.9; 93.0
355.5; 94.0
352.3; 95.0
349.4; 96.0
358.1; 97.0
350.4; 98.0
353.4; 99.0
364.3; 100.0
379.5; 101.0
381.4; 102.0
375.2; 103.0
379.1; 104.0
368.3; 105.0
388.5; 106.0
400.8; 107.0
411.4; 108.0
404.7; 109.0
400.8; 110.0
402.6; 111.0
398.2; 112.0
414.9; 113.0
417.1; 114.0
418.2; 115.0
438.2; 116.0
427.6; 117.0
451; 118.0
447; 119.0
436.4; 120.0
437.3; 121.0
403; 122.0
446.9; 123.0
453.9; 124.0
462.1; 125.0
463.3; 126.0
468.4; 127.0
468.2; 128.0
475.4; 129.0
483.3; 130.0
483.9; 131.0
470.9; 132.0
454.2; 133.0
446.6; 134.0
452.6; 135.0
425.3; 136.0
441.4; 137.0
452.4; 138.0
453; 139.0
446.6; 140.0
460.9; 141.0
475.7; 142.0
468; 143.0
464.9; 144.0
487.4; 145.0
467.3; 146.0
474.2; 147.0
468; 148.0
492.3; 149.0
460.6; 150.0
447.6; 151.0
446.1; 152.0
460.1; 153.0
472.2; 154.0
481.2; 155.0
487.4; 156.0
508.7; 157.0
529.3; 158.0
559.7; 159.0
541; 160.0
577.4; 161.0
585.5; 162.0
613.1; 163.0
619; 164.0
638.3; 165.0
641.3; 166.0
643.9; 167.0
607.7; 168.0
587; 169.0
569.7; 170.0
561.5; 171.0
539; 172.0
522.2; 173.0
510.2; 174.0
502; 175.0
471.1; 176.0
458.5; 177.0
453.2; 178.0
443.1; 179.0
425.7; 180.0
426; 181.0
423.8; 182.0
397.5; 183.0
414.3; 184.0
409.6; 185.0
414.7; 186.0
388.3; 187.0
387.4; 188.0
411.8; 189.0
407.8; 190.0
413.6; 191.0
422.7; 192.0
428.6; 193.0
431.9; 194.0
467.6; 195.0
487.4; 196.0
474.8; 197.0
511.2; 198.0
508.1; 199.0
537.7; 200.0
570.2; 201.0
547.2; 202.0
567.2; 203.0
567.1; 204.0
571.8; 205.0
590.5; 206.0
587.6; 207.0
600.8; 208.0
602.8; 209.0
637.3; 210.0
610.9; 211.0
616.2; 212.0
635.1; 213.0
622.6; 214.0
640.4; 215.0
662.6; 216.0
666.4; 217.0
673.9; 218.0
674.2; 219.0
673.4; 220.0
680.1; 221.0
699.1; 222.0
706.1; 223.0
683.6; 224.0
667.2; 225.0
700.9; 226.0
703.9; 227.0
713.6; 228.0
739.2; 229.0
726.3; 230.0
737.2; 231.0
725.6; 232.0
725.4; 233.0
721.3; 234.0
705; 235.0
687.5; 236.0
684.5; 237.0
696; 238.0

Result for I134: 1.36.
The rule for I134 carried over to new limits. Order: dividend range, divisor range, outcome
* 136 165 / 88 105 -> 1.37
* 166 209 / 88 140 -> 1.20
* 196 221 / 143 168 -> 1.14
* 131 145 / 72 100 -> 1.25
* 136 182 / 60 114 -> 1.32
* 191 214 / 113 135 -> 1.21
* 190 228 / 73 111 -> 1.59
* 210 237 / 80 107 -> 1.88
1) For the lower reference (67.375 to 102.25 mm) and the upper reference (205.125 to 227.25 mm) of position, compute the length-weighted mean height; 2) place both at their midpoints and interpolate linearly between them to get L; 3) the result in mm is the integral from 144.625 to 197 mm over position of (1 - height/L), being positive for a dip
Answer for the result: 5.7 mm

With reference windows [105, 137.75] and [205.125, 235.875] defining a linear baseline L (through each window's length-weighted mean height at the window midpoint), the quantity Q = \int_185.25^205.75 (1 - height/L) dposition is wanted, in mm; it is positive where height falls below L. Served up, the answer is 4.6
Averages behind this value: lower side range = 436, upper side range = 670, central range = 476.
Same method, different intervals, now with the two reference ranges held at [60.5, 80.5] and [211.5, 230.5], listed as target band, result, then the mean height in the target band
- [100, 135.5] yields 4.2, 428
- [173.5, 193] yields 5.7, 431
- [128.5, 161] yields 3.7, 475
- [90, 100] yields 1.9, 356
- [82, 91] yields 1.4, 360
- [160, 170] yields -0.6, 607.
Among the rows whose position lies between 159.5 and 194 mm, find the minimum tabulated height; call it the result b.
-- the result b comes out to 387.4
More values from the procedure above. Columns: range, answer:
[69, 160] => 349.4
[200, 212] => 537.7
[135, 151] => 425.3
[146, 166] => 446.1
